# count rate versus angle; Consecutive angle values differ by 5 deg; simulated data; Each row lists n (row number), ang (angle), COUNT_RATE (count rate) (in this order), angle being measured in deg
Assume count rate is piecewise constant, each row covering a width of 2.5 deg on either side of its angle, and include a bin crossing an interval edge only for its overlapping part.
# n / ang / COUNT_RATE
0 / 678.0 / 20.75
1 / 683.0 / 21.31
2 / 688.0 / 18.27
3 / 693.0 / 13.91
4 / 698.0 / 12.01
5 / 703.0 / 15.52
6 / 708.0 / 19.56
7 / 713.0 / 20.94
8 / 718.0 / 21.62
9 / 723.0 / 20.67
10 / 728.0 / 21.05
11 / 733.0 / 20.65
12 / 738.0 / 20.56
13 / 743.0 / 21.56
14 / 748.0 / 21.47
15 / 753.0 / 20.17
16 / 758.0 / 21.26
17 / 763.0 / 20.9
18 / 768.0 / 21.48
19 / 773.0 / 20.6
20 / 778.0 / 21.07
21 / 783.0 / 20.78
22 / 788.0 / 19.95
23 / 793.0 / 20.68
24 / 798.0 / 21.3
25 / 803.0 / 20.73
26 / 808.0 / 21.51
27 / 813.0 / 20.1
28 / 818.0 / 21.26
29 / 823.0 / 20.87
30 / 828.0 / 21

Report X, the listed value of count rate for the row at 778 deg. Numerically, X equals 21.07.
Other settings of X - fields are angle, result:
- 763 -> 20.9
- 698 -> 12.01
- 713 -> 20.94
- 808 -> 21.51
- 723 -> 20.67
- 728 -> 21.05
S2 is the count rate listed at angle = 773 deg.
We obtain 20.6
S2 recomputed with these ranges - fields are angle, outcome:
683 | 21.31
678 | 20.75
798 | 21.3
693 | 13.91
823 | 20.87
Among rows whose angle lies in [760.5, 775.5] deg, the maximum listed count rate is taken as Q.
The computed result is 21.48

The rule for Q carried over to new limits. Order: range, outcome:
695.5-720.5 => 21.62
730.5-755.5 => 21.56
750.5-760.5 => 21.26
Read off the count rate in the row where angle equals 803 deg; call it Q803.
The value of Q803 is 20.73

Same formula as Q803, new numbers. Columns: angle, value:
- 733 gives 20.65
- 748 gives 21.47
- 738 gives 20.56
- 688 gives 18.27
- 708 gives 19.56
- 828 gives 21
